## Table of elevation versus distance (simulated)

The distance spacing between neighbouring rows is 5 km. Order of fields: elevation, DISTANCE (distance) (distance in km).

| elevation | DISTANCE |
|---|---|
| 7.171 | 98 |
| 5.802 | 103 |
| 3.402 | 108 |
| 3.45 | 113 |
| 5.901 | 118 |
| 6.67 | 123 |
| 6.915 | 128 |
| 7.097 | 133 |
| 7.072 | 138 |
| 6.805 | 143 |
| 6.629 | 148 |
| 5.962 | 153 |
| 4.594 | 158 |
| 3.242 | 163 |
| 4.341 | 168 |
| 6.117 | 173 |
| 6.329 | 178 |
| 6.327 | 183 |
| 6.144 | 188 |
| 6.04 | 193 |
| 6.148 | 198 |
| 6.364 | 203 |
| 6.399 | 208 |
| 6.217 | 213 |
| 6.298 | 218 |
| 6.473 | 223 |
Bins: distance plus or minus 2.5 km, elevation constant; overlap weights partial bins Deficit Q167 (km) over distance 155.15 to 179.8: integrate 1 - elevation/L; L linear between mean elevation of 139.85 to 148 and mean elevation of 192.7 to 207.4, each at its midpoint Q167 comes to 6.2 km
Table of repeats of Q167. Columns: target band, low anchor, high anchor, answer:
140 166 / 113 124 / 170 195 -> 1.87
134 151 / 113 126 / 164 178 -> -4.04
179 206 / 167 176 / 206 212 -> -1.24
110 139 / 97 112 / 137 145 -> 0.27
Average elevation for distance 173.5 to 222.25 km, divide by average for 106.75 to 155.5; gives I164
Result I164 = 1.03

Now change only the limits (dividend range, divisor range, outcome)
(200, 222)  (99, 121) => 1.30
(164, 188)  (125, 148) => 0.82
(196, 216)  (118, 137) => 0.93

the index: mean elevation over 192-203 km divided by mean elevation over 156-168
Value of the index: 1.55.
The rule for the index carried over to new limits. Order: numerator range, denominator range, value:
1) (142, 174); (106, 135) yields 0.95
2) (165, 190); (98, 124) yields 1.12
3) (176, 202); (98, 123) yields 1.22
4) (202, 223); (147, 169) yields 1.30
